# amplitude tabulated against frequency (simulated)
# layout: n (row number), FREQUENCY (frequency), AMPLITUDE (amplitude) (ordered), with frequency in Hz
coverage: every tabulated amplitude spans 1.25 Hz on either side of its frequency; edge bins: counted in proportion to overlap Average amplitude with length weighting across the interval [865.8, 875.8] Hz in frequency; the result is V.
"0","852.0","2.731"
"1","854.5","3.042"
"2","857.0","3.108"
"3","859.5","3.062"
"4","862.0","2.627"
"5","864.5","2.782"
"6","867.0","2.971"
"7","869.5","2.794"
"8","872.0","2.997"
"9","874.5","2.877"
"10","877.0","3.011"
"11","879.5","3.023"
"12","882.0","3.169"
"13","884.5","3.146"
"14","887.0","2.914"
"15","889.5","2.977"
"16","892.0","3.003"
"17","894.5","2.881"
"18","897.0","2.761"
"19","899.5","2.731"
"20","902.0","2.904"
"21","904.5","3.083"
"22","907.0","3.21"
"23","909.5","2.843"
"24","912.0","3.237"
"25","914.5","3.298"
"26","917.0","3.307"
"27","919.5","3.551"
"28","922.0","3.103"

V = 2.91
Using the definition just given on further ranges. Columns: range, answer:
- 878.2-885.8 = 3.11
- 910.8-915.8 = 3.27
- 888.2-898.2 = 2.91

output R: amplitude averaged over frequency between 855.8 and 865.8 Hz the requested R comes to 2.89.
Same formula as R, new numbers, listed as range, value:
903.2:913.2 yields 3.09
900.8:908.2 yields 3.07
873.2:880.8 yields 2.97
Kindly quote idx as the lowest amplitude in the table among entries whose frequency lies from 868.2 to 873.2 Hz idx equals 2.794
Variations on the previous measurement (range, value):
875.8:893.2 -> 2.914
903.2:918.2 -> 2.843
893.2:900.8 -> 2.731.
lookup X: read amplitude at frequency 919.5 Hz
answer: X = 3.551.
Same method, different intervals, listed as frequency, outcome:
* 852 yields 2.731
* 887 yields 2.914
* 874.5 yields 2.877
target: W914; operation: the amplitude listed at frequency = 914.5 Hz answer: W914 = 3.298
